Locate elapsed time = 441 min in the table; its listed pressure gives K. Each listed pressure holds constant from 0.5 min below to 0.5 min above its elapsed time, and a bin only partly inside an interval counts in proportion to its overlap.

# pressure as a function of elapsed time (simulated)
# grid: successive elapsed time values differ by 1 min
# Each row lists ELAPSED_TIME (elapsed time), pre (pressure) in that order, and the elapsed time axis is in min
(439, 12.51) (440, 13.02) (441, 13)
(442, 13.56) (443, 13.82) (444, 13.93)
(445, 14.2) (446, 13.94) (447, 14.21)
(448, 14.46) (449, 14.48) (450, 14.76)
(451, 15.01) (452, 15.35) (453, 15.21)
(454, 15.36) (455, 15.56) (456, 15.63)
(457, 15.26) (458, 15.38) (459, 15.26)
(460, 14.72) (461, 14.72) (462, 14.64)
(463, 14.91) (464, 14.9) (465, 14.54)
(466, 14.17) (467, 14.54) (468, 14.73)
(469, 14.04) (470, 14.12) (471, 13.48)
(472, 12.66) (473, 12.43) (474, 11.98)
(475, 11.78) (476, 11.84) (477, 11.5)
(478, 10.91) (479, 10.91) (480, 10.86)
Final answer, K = 13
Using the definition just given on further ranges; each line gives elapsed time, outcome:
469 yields 14.04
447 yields 14.21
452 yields 15.35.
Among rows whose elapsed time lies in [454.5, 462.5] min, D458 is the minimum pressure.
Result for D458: 14.64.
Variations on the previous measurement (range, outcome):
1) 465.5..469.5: 14.04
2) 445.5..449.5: 13.94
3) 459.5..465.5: 14.54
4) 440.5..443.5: 13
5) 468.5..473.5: 12.43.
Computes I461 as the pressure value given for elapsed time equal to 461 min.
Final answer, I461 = 14.72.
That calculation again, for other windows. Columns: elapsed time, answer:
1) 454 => 15.36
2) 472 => 12.66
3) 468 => 14.73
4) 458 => 15.38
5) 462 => 14.64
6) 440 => 13.02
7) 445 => 14.2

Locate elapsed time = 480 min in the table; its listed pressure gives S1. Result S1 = 10.86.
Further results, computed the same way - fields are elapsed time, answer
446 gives 13.94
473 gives 12.43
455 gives 15.56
